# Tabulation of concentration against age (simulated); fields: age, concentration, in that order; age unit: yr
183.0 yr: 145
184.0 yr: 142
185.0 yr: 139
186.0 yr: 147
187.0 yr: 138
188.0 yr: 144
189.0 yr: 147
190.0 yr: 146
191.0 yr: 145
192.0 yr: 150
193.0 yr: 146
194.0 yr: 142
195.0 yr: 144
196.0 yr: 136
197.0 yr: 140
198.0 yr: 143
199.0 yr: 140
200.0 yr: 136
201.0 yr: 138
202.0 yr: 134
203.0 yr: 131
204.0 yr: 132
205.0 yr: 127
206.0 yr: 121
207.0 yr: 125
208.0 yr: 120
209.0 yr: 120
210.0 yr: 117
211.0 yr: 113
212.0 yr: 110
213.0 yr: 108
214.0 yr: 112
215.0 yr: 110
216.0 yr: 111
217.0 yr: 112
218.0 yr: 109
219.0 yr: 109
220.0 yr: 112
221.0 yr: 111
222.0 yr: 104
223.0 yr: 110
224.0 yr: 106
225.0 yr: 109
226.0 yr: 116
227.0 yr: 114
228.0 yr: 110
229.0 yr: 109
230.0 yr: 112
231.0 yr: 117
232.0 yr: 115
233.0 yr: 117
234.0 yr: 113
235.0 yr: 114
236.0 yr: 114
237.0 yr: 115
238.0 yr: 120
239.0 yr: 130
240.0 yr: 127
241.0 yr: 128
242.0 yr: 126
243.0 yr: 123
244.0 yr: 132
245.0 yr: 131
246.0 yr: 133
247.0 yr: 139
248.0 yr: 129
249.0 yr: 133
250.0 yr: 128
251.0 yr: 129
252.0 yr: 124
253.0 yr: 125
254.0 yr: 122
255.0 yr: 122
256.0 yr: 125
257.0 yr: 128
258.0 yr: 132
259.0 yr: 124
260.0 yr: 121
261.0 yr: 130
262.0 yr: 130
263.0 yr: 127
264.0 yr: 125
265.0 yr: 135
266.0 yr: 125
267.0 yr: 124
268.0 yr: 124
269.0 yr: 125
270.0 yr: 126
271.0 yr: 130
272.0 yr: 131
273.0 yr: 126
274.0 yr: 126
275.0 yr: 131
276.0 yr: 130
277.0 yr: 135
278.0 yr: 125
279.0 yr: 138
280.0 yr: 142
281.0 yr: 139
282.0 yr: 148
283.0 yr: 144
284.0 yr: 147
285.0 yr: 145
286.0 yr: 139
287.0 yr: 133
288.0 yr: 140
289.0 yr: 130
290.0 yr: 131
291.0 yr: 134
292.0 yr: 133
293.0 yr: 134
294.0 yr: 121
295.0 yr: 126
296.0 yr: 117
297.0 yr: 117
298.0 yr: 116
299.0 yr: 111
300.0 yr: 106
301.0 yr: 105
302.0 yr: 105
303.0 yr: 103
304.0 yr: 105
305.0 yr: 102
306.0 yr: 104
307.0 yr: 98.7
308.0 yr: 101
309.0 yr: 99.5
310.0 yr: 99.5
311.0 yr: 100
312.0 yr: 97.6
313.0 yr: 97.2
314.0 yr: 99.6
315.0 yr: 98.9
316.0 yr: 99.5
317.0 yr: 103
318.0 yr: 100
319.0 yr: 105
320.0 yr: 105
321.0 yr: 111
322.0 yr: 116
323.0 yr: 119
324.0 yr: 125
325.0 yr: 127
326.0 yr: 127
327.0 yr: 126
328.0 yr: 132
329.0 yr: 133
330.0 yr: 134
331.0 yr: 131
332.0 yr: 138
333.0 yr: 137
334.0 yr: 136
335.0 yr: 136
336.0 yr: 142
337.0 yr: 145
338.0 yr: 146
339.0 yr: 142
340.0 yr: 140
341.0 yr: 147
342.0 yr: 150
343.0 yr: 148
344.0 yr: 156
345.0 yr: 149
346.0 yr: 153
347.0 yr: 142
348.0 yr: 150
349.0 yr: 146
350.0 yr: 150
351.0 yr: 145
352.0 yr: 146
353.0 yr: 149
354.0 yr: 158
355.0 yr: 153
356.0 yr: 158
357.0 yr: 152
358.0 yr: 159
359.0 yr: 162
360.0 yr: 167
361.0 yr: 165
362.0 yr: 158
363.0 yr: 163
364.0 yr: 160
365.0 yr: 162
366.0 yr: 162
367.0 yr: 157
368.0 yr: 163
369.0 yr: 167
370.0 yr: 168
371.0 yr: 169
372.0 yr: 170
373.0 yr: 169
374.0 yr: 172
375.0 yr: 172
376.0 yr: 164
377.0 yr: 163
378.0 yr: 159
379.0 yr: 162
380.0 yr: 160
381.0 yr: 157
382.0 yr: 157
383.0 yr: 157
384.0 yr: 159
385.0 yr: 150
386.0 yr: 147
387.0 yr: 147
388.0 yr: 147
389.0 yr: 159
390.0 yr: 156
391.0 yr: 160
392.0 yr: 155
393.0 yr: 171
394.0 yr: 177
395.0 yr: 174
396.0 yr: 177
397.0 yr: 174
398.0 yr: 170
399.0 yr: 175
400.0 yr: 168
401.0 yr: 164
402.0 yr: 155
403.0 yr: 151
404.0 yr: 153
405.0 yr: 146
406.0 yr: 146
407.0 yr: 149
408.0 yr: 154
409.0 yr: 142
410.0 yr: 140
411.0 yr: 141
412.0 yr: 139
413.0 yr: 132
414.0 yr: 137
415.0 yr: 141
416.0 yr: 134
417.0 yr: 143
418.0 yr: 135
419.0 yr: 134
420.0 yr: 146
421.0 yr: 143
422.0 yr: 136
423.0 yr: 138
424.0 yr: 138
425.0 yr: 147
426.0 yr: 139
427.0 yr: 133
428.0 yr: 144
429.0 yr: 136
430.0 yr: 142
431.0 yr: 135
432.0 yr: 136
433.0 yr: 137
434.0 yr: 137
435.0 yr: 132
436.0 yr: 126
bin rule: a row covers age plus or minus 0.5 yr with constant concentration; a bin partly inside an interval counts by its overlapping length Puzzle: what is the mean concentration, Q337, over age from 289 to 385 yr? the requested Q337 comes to 137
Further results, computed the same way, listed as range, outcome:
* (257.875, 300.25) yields 130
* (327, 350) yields 142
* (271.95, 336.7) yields 121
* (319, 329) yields 121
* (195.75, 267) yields 122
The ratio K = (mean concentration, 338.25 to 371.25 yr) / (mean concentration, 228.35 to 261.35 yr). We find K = 1.25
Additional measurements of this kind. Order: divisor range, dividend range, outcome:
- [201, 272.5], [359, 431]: 1.27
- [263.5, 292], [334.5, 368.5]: 1.14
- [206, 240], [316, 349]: 1.17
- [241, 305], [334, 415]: 1.22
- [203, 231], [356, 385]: 1.42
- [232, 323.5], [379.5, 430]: 1.24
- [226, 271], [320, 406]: 1.23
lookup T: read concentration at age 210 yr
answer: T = 117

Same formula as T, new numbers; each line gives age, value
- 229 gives 109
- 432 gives 136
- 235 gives 114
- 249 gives 133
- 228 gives 110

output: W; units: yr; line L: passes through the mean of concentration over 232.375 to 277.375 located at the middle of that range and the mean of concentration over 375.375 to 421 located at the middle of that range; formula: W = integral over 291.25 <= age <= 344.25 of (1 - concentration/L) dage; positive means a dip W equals 7.19 yr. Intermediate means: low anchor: 126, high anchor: 154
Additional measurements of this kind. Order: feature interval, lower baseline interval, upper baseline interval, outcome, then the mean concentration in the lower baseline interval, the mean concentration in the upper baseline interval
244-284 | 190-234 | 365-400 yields 1.4 yr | 122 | 163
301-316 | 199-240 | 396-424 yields 3.5 yr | 117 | 148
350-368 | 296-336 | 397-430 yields -4.2 yr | 113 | 146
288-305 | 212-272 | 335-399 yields 2.3 yr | 121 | 158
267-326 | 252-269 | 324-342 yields 5.2 yr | 126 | 136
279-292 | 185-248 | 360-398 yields 0.1 yr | 125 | 163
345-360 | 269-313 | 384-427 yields -1.6 yr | 122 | 151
